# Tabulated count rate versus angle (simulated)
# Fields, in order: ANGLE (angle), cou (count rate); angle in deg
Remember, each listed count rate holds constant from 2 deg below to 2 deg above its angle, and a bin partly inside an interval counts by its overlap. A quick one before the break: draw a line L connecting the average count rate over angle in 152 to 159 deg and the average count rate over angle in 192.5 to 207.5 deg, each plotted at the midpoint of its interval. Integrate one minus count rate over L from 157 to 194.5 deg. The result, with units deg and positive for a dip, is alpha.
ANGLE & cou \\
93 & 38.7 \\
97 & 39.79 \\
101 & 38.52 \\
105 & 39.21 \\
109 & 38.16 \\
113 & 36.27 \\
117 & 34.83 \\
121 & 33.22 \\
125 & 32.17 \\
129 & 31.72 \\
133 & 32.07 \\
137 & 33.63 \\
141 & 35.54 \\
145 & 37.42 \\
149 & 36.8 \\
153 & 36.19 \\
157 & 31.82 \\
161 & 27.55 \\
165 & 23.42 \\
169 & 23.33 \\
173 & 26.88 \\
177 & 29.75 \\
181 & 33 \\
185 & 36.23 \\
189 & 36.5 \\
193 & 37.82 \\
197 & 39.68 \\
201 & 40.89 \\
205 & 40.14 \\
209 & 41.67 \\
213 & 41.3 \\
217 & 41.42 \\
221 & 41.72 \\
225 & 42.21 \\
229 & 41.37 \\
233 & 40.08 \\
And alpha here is 6.3 deg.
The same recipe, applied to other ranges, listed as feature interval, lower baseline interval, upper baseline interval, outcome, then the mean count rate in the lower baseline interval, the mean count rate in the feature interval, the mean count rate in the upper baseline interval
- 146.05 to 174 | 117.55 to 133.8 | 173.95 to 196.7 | 3.26 deg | 32.5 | 29.8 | 34.7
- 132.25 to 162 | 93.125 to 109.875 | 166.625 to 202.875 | 1.56 deg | 38.9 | 34.2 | 33.7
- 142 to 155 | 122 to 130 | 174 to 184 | -1.99 deg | 32.1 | 36.7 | 31.4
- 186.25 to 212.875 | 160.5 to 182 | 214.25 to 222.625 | -2.83 deg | 27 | 39.5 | 41.5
